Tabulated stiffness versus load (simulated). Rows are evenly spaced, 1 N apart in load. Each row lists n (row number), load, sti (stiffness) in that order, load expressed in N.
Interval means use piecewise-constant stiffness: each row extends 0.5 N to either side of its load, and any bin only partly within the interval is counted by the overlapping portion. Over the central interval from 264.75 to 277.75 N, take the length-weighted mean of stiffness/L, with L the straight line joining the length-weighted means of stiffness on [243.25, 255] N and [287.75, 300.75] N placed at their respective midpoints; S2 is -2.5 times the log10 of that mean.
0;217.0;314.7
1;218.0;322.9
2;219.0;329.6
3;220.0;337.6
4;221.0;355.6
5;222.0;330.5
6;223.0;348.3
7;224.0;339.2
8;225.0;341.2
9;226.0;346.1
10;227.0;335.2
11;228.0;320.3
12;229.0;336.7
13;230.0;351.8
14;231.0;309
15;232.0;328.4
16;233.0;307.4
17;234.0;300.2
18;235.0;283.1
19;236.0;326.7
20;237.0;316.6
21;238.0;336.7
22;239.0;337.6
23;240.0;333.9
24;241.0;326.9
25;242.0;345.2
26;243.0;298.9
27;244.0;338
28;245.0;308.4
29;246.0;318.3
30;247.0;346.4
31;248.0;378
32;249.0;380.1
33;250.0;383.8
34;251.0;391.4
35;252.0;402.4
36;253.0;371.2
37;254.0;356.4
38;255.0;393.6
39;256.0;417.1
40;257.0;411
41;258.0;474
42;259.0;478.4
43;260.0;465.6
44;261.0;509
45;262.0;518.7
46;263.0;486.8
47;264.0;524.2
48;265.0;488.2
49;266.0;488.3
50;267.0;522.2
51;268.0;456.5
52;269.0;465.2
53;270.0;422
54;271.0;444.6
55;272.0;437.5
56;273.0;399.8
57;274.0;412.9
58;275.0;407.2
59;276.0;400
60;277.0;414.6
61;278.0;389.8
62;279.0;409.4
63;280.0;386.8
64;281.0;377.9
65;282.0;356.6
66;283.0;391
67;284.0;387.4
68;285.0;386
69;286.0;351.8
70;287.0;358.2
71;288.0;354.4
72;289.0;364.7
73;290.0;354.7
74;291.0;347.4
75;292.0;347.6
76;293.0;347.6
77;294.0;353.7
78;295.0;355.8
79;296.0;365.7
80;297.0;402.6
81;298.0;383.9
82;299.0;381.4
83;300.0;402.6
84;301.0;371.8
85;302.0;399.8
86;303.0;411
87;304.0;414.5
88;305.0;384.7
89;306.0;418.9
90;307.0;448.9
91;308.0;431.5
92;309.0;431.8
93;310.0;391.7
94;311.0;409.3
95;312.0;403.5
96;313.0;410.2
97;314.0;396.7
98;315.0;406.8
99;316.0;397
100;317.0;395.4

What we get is -0.209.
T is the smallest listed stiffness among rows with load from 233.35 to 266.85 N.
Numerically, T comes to 283.1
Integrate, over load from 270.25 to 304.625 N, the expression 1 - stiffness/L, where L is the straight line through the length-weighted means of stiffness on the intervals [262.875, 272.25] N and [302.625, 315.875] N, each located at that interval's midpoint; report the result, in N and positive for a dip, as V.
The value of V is 4.6 N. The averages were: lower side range 474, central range 385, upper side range 412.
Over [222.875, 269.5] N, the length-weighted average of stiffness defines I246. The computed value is 382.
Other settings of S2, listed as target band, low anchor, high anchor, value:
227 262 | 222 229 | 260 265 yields 0.17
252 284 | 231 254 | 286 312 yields -0.20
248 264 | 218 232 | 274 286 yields -0.17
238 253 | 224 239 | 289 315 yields -0.04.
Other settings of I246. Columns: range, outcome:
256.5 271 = 478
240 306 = 398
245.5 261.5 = 405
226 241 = 324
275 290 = 381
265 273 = 460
